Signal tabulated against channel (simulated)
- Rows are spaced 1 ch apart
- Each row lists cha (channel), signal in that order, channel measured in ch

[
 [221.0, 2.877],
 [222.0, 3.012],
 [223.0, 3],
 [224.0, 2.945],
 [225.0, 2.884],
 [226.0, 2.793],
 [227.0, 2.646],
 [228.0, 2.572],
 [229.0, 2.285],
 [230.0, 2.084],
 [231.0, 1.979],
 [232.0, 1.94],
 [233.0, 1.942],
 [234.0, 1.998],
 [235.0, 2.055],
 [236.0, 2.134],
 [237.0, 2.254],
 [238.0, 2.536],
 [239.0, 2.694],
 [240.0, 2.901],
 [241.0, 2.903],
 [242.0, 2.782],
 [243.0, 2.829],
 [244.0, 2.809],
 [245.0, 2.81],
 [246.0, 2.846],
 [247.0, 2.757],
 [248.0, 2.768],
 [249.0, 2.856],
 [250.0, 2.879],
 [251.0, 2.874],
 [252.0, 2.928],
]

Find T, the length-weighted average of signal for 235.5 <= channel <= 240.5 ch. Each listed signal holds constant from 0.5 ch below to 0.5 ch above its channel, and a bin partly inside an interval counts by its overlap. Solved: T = 2.5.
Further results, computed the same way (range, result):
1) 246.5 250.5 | 2.81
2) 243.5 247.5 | 2.81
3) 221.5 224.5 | 2.99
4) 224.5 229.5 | 2.64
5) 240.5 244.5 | 2.83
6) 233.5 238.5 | 2.2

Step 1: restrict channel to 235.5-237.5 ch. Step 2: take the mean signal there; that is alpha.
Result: 2.19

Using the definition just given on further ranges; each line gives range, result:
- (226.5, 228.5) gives 2.61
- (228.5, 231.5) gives 2.12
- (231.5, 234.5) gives 1.96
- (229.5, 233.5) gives 1.99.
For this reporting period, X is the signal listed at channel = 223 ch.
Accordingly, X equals 3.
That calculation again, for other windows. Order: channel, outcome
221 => 2.877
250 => 2.879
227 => 2.646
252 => 2.928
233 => 1.942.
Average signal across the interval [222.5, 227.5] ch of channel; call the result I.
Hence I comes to 2.85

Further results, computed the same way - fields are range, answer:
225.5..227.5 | 2.72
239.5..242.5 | 2.86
